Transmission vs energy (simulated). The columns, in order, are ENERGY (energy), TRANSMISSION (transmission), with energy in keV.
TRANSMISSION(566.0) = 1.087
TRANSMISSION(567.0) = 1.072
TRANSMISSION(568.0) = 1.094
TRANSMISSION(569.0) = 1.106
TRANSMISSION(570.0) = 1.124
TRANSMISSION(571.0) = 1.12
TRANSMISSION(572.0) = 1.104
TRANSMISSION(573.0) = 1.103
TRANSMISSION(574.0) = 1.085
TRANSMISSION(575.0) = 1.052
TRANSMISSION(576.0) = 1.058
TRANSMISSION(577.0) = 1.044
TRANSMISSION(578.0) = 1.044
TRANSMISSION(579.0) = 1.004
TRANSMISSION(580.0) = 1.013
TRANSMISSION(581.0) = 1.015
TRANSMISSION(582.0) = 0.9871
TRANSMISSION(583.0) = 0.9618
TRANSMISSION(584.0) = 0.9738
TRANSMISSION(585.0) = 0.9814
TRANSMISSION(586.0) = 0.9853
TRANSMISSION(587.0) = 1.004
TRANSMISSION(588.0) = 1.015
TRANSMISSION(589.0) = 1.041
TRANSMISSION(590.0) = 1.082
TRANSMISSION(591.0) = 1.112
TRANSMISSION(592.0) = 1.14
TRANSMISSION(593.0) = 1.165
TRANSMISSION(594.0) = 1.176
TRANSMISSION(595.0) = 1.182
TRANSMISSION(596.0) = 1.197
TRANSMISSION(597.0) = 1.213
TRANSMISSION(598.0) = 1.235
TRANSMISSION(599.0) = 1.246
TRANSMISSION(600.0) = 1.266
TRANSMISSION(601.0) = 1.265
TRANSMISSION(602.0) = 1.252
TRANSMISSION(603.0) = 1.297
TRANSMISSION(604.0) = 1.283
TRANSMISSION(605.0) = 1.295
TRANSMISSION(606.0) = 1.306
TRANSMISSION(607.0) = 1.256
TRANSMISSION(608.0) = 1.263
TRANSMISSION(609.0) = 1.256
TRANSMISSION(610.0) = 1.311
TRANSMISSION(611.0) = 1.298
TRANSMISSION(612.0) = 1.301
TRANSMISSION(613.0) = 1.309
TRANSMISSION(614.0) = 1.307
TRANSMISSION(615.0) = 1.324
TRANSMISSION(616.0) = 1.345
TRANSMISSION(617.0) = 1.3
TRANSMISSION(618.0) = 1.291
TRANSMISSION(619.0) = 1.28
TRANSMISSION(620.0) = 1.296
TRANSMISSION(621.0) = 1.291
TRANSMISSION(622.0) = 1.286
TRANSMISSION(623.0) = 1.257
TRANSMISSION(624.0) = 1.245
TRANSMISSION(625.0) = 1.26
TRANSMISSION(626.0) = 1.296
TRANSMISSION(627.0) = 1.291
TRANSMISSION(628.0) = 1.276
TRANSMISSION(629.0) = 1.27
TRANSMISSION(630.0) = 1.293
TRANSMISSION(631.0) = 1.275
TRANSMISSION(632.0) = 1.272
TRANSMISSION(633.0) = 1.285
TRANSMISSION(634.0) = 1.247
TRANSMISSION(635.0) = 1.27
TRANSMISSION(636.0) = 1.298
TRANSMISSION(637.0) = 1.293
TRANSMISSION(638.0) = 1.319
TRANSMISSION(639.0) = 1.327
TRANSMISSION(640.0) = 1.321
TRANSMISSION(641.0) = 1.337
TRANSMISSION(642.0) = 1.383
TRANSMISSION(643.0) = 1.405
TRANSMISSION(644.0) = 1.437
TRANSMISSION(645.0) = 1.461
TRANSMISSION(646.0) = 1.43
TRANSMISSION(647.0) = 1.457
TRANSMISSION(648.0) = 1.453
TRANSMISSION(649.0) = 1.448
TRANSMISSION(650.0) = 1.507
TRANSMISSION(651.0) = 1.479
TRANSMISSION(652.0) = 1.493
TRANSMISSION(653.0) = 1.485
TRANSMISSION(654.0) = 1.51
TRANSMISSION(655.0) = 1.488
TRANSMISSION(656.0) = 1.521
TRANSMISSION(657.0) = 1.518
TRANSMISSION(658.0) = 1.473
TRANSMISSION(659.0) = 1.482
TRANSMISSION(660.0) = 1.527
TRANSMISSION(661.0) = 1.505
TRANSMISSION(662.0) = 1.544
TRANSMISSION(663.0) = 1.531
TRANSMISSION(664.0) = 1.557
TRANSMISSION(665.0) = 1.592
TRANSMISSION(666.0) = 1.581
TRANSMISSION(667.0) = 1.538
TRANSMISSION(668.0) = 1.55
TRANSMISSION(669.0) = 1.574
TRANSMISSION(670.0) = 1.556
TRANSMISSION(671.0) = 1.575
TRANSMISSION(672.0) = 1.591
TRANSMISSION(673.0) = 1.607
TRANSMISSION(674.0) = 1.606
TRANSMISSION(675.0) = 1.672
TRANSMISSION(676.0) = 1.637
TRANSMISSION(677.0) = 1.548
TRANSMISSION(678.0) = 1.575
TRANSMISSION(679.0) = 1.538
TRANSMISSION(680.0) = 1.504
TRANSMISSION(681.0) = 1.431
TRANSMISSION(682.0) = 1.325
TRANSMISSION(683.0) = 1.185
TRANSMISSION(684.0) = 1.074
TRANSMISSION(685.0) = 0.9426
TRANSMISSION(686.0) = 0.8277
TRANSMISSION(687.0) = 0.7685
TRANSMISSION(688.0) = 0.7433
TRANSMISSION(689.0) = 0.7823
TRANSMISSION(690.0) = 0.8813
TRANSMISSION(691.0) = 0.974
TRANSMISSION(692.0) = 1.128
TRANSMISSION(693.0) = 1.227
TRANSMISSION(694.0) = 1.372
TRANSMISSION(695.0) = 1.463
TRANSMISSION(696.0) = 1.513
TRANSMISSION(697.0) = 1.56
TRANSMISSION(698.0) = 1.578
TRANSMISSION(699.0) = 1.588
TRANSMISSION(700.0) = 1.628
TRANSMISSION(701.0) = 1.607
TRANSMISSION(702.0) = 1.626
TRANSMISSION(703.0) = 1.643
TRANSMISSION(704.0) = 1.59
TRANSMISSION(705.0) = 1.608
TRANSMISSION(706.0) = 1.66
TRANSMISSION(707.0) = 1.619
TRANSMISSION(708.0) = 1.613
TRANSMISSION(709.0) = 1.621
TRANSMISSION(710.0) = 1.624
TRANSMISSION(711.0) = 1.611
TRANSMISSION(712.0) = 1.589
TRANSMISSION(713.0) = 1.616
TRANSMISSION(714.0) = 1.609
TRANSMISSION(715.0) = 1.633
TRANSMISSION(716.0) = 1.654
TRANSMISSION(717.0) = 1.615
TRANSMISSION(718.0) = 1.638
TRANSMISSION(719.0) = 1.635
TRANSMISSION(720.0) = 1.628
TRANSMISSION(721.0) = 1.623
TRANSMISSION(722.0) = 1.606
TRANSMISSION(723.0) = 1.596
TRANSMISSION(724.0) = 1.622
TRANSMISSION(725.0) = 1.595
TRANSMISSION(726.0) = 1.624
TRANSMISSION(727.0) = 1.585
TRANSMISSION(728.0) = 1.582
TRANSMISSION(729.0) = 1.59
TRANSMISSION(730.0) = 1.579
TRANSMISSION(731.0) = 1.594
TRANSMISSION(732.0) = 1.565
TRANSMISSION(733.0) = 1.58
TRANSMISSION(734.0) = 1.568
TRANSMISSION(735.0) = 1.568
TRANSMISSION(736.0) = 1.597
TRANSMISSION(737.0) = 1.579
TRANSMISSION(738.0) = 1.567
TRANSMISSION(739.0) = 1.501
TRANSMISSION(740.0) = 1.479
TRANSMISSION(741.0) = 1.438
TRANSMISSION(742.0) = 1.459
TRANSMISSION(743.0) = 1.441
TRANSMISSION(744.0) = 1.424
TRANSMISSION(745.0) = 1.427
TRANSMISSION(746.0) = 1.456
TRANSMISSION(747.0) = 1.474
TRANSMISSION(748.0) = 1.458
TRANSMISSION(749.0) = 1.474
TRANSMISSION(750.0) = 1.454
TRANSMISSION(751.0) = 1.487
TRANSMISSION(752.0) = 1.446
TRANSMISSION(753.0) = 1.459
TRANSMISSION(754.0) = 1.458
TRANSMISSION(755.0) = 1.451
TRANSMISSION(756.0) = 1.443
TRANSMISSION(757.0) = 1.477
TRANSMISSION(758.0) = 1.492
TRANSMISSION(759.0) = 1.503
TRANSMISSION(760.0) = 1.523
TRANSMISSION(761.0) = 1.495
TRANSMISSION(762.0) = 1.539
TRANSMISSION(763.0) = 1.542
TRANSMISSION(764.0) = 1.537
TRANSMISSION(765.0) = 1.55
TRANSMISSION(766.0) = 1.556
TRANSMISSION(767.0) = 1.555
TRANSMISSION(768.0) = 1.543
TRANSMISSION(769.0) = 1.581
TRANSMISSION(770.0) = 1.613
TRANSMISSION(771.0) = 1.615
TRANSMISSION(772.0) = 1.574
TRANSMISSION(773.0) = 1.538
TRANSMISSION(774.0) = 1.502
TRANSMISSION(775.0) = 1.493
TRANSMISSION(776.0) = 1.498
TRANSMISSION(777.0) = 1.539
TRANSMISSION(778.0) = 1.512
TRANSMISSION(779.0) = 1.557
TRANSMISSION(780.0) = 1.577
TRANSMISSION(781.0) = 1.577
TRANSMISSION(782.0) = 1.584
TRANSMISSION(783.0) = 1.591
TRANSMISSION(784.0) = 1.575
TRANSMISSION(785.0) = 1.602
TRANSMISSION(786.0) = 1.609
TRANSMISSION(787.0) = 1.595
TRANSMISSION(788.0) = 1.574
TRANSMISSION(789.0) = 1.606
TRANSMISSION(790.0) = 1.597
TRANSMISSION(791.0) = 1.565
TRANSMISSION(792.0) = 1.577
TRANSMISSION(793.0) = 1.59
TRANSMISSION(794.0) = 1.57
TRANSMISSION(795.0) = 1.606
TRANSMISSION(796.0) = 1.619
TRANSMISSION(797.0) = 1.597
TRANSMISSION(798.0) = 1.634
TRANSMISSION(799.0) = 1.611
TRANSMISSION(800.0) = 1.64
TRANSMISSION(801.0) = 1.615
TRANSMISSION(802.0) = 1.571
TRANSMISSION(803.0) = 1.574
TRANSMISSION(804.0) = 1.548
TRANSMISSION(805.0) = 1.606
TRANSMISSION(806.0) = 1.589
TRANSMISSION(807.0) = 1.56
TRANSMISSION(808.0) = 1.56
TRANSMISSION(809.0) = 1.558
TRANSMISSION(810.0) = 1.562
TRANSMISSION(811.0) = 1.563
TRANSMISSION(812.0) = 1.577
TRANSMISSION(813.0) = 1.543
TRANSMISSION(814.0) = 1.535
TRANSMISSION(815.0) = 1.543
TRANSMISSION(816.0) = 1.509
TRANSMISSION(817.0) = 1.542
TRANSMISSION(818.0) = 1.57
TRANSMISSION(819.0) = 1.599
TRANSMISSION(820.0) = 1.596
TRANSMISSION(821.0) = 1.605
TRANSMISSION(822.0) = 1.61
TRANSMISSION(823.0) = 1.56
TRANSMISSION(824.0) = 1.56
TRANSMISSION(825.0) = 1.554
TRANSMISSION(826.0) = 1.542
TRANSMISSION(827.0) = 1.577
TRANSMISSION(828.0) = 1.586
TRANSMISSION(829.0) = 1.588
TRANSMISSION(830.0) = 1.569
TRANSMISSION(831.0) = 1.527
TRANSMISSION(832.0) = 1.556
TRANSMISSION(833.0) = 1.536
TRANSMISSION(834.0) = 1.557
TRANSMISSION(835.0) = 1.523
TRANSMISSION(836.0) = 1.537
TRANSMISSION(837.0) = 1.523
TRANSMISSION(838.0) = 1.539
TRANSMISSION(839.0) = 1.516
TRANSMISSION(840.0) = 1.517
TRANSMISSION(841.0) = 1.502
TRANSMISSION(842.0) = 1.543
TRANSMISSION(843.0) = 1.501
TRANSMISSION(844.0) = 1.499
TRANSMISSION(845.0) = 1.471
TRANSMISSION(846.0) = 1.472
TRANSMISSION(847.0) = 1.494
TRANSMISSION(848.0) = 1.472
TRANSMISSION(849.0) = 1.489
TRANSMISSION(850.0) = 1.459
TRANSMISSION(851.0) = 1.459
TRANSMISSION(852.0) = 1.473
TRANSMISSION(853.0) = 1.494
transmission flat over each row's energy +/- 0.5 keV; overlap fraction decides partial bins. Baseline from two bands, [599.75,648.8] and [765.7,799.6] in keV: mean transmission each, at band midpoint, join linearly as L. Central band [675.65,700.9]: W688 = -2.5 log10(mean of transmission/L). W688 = 0.11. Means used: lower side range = 1.31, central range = 1.27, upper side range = 1.57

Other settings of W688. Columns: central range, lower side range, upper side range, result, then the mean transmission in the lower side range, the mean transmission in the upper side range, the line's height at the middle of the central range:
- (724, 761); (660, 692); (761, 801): -0.01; 1.36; 1.57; 1.5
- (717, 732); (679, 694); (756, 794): -0.24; 1.08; 1.55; 1.29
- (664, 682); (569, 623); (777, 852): -0.19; 1.17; 1.56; 1.31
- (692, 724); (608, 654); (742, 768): -0.11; 1.34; 1.49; 1.43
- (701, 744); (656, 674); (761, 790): -0.02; 1.55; 1.56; 1.55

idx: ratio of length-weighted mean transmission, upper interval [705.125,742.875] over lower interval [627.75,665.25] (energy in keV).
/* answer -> 1.12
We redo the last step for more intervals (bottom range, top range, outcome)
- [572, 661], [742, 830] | 1.22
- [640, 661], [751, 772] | 1.04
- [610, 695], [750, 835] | 1.15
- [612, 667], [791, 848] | 1.13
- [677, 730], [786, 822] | 1.09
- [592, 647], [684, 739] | 1.15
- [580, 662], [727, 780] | 1.18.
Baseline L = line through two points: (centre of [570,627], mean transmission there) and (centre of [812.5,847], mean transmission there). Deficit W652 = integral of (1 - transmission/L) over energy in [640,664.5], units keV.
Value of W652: -4.0 keV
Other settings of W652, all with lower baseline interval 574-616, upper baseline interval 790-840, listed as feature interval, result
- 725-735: -1.2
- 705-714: -1.6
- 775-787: -0.5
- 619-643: -1.3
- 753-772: -0.7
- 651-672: -4.0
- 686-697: 2.0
